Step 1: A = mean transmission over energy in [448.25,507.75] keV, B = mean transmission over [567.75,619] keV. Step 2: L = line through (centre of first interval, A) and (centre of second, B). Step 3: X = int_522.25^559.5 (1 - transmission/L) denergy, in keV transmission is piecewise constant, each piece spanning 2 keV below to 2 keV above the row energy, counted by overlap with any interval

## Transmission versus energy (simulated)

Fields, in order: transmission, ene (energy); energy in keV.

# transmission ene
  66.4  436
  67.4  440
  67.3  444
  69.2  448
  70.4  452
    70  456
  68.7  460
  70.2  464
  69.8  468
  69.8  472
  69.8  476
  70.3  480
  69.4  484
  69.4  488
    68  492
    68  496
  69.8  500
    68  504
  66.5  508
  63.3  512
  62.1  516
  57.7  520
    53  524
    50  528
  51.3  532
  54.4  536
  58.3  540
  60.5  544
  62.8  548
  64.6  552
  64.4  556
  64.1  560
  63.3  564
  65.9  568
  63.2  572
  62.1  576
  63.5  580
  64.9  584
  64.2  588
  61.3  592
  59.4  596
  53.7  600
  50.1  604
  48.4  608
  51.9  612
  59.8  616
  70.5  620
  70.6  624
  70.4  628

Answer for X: 3.31 keV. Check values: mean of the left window 69.3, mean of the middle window 58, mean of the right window 59.1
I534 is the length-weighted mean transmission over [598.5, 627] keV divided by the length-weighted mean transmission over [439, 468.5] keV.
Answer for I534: 0.84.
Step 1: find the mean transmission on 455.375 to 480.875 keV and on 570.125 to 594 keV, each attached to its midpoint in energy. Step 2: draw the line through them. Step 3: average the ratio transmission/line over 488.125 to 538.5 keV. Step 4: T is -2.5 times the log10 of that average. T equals 0.10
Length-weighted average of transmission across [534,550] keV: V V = 59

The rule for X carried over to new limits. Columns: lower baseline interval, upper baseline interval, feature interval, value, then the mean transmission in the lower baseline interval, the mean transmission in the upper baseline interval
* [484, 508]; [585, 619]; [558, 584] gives -1.5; 68.5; 56.8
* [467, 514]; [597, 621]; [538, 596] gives -3.0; 68.5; 55.3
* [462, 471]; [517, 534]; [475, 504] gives -2.6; 70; 53.5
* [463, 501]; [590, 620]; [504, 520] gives 0.6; 69.4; 56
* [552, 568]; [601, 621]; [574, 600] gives -1.0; 64.3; 55.3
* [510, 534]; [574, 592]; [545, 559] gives -0.9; 56.2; 63.4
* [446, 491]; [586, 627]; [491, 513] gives -0.1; 69.7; 59.3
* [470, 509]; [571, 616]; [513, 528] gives 2.0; 69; 58.4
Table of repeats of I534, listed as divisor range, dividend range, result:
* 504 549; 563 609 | 1.03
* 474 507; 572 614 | 0.84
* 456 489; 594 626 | 0.83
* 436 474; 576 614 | 0.84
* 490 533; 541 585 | 1.03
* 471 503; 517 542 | 0.79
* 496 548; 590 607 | 0.93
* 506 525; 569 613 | 0.96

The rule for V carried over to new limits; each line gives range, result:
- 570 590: 63.6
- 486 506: 68.6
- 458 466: 69.5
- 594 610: 52.9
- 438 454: 68.6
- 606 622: 57.6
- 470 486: 69.8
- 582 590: 64.6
